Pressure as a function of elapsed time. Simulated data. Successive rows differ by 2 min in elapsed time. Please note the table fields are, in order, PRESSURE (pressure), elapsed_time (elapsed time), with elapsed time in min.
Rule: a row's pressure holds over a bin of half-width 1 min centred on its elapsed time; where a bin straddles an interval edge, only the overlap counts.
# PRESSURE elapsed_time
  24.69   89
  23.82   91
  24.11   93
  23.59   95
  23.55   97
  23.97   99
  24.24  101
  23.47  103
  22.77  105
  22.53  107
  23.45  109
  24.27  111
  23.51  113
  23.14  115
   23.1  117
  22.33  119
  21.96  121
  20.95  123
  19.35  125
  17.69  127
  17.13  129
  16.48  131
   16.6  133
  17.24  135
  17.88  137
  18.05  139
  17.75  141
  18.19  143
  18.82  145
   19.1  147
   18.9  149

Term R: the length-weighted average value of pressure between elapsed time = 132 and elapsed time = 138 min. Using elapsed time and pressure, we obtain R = 17.2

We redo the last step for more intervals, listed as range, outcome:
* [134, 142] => 17.7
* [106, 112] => 23.4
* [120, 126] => 20.8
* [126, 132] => 17.1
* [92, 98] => 23.8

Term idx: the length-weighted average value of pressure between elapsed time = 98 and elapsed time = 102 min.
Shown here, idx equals 24.1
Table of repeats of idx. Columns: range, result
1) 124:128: 18.5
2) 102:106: 23.1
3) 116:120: 22.7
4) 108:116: 23.6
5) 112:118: 23.2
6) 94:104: 23.8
